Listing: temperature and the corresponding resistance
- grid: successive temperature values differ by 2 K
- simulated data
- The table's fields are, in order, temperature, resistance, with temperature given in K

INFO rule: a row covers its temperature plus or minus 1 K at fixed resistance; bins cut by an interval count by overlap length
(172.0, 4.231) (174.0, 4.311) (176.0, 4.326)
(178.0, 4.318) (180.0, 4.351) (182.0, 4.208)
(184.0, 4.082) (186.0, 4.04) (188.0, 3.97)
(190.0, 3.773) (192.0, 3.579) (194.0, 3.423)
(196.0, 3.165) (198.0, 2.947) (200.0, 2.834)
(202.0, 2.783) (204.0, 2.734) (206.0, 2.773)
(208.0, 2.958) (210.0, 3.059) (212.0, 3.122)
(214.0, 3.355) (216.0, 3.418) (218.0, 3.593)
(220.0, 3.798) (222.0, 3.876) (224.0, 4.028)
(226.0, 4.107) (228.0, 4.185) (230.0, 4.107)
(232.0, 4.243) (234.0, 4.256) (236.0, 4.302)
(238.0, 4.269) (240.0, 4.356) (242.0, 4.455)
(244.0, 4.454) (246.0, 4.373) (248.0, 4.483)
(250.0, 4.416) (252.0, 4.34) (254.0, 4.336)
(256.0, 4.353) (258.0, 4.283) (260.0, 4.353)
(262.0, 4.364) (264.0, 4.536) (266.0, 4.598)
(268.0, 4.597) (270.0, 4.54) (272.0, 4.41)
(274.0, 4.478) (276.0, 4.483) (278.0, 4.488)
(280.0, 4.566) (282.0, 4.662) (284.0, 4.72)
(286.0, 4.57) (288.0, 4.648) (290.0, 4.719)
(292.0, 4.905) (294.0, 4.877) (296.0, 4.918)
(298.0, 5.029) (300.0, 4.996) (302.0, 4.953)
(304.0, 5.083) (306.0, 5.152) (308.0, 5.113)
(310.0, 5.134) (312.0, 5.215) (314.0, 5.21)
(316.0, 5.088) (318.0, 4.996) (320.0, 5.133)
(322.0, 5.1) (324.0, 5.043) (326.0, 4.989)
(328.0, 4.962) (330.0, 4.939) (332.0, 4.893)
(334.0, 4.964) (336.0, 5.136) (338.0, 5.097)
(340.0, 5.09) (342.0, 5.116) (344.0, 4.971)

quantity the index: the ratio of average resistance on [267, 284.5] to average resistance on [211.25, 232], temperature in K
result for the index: 1.20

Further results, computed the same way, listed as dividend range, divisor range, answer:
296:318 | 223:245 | 1.20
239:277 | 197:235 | 1.27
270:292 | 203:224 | 1.39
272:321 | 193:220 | 1.56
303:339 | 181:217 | 1.52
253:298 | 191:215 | 1.49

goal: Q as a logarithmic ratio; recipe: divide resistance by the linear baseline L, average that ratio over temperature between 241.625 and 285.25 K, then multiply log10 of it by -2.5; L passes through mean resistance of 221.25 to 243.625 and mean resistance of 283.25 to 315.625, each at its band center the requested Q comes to 0.02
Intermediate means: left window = 4.21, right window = 4.96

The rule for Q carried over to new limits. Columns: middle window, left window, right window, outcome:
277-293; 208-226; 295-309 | 0.02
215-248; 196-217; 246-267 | -0.12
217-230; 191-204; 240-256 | -0.05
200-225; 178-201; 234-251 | 0.22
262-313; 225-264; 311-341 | -0.01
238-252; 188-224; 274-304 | -0.11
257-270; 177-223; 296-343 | -0.03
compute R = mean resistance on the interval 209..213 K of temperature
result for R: 3.09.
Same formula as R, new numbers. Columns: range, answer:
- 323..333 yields 4.97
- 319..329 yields 5.05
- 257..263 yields 4.33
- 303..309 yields 5.12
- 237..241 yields 4.31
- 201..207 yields 2.76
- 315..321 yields 5.07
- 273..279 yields 4.48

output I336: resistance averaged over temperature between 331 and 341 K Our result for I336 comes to 5.04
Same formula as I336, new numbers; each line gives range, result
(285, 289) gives 4.61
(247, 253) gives 4.41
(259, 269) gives 4.49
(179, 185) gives 4.21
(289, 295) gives 4.83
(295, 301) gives 4.98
